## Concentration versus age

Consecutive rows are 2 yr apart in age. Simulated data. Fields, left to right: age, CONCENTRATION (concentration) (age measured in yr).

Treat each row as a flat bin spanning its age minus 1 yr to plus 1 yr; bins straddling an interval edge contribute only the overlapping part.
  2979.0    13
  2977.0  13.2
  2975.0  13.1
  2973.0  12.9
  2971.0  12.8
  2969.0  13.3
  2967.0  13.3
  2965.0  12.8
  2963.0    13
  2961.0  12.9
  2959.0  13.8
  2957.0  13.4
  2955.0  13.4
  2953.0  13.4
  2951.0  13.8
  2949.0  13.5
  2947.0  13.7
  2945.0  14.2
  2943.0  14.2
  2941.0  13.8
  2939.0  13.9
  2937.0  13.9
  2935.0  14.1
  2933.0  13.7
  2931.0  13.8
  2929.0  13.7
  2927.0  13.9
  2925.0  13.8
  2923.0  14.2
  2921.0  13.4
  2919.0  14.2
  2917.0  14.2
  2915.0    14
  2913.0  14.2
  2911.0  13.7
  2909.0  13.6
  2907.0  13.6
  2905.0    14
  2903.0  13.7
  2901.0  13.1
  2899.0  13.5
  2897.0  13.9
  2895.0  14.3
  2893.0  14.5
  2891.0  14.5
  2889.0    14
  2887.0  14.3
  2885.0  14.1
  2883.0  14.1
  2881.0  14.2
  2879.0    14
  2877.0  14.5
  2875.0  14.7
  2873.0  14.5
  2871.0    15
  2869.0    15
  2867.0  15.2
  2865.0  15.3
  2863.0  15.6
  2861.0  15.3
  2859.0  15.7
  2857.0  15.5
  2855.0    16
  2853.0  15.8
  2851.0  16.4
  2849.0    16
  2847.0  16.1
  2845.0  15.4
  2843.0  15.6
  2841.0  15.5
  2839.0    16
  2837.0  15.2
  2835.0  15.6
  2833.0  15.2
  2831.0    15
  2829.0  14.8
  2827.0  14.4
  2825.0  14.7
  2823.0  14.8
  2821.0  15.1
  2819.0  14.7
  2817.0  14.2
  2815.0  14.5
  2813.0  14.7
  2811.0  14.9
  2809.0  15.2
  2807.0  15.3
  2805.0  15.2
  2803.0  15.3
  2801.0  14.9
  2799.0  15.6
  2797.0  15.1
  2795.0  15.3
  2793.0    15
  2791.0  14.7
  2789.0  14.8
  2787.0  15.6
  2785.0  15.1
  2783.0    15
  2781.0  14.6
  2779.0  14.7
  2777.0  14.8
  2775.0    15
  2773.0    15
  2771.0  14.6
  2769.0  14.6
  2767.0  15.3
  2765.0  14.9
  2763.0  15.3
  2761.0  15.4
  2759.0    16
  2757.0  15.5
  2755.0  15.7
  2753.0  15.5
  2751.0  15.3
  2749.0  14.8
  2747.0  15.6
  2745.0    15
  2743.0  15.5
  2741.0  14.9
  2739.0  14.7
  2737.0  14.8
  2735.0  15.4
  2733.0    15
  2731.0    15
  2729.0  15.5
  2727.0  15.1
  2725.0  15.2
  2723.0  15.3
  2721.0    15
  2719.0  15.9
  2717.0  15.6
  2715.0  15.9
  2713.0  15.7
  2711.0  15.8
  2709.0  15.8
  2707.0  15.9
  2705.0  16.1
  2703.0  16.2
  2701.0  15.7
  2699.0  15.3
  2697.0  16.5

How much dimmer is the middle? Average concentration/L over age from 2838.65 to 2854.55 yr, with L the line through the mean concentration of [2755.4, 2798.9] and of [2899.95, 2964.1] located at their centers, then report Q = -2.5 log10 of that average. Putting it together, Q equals -0.10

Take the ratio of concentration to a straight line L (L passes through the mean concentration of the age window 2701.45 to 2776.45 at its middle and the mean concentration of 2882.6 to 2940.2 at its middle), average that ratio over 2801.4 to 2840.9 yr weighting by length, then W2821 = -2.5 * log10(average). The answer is -0.02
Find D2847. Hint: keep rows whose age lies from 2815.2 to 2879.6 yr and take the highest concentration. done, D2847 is 16.4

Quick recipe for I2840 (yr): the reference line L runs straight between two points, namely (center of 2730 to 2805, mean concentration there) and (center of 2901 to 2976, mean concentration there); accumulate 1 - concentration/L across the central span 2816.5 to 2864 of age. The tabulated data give -2.9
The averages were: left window 15.1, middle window 15.4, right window 13.6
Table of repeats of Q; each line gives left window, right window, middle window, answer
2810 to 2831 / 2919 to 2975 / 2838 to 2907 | -0.04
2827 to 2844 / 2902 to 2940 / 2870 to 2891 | 0.02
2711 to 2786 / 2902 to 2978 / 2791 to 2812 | -0.03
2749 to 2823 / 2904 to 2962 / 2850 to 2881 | -0.06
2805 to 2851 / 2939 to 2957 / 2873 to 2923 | 0.02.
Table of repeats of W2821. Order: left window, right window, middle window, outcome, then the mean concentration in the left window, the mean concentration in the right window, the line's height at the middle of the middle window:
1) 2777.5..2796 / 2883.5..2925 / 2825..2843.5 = -0.05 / 15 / 13.9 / 14.6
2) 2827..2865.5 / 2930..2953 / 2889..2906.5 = 0.05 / 15.6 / 13.9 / 14.6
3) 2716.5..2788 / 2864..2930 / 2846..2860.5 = -0.10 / 15.2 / 14.1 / 14.5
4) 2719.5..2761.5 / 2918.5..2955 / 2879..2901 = 0.01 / 15.3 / 13.8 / 14.2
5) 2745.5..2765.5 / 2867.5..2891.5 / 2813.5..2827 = 0.02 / 15.4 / 14.4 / 14.9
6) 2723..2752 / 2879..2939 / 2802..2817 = -0.02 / 15.1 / 13.9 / 14.6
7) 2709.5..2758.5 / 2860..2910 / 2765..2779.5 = 0.02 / 15.3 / 14.3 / 15.1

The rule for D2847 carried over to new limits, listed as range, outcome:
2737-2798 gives 16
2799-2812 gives 15.6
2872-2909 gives 14.7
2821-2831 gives 15.1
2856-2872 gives 15.7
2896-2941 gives 14.2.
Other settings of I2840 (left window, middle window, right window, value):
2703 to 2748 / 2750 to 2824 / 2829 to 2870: 2.0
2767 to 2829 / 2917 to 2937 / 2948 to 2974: -0.4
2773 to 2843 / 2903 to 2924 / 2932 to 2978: 0.0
